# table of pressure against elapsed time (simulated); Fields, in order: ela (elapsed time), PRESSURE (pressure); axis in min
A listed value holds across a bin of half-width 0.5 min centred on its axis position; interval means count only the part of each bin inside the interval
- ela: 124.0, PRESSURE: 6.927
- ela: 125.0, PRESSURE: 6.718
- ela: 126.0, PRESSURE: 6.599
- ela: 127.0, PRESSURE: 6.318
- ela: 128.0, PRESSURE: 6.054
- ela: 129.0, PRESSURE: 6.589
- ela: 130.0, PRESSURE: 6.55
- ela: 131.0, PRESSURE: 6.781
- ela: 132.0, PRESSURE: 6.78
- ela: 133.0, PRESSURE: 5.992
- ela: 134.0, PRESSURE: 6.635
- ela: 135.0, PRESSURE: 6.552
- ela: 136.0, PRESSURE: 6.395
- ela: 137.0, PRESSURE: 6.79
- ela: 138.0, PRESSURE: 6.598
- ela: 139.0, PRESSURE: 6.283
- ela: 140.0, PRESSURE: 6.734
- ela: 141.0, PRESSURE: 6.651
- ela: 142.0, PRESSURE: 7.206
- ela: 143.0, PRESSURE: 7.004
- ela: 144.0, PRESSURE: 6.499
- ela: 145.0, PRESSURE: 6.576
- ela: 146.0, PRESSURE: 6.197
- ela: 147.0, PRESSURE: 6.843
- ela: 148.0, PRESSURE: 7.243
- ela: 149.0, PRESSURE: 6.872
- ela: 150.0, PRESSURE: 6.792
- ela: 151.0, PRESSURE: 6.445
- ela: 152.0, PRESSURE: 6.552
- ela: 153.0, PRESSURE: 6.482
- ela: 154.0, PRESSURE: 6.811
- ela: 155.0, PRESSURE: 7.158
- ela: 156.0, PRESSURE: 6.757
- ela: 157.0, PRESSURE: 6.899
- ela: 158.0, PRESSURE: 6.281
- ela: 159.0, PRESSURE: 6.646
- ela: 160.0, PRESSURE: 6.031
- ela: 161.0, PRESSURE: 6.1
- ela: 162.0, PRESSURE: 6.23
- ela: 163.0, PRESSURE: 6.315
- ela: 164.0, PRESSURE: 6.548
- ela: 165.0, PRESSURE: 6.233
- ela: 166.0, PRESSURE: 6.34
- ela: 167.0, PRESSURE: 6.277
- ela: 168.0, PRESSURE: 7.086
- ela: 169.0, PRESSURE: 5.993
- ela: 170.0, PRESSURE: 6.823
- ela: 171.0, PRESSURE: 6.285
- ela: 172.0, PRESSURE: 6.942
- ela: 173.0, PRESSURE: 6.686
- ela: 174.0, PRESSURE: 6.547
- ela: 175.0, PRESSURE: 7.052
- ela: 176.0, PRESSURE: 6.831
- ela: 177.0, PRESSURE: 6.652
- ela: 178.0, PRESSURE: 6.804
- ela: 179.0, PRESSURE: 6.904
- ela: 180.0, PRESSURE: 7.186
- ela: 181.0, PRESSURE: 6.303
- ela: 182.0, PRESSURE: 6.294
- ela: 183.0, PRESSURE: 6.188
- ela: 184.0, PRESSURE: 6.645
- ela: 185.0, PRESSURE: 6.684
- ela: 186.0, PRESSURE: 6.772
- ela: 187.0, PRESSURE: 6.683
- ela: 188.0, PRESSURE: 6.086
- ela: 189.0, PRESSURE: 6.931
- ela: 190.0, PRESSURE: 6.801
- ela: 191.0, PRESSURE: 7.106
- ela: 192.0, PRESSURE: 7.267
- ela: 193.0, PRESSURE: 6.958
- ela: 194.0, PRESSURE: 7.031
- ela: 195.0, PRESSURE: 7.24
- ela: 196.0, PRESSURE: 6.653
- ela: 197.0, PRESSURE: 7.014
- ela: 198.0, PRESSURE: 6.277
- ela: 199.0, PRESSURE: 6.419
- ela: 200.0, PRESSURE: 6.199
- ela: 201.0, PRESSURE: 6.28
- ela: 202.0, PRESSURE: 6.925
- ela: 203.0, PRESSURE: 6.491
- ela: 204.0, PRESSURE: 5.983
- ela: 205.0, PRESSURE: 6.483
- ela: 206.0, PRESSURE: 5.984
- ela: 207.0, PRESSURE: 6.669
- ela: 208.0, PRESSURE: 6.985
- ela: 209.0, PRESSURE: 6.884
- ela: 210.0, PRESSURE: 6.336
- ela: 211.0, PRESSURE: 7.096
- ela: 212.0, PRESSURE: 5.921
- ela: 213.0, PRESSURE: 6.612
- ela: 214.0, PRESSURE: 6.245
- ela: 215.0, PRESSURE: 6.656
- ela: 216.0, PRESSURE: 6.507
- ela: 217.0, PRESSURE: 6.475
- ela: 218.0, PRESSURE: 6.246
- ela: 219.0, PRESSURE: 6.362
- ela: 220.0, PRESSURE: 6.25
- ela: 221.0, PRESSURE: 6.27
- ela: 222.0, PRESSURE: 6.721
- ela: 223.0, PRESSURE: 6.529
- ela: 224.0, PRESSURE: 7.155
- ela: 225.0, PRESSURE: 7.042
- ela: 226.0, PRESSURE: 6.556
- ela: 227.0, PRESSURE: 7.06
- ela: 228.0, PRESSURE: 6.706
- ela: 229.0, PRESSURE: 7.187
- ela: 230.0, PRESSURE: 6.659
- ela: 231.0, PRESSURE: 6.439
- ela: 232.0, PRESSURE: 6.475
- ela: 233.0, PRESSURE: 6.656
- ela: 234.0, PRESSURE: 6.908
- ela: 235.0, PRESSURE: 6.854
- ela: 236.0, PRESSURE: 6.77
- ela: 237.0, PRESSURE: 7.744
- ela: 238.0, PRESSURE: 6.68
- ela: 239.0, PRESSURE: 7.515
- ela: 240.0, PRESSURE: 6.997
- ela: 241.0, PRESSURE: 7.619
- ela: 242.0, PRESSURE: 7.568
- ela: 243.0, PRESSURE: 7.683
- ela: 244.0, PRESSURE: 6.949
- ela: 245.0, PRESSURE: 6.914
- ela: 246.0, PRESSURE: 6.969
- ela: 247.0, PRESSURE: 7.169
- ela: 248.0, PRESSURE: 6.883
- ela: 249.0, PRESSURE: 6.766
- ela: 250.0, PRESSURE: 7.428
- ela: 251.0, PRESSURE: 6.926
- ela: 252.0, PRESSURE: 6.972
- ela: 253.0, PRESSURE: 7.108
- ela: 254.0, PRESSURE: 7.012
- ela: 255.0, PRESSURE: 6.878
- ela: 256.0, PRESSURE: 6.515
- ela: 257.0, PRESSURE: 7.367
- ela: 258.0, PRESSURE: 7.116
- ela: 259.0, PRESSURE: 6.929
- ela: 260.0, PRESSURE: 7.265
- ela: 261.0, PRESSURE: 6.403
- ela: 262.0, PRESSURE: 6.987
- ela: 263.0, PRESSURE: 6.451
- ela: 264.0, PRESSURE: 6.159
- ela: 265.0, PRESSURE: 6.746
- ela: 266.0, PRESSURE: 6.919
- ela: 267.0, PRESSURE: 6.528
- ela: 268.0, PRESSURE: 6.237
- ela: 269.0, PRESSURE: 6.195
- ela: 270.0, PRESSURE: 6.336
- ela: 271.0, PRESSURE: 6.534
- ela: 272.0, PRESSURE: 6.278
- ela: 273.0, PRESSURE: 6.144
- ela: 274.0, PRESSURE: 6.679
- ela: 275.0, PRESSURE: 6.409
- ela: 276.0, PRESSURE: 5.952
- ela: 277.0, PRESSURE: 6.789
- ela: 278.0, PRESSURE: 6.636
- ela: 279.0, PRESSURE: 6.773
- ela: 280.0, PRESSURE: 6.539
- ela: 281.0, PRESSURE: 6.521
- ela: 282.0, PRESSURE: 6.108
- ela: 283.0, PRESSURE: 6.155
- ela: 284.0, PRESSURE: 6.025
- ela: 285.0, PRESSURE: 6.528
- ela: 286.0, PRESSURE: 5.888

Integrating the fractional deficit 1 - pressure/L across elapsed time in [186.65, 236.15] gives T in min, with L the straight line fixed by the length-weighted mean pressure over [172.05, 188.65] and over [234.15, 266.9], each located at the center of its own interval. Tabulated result 1.2 min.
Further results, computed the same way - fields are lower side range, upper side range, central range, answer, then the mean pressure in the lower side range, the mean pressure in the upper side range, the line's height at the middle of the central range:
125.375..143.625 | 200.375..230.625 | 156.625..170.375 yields 0.36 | 6.58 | 6.57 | 6.58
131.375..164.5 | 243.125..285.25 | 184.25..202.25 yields -0.28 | 6.6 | 6.68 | 6.63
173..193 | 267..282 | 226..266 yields -2.68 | 6.73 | 6.42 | 6.52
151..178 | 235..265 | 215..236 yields 0.71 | 6.56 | 7.02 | 6.89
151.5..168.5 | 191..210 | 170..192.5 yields -0.43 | 6.51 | 6.66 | 6.59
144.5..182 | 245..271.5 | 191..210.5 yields 0.11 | 6.61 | 6.8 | 6.69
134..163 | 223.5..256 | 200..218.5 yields 1.06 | 6.62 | 7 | 6.87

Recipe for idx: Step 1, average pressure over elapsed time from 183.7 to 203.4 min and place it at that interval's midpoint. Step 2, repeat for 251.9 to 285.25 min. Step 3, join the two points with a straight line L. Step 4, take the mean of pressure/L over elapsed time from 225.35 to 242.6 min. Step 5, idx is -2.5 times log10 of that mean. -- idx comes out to -0.05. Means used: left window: 6.73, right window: 6.59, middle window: 6.97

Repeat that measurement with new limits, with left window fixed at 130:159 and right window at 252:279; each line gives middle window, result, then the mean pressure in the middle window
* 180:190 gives 0.017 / 6.56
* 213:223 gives 0.037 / 6.43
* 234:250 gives -0.077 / 7.14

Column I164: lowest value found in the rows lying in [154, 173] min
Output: 5.993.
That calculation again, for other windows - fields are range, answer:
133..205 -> 5.983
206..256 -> 5.921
